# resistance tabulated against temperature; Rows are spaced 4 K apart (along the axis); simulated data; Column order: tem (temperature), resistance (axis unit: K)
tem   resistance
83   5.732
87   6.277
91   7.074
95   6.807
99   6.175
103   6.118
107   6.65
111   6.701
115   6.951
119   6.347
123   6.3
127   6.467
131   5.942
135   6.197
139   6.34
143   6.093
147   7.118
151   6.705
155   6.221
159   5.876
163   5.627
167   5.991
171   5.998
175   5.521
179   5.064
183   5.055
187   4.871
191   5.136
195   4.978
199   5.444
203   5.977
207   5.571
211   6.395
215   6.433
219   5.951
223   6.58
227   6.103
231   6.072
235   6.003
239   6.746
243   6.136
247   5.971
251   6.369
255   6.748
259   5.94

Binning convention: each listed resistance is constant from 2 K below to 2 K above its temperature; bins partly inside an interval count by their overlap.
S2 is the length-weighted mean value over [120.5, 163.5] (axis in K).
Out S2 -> 6.29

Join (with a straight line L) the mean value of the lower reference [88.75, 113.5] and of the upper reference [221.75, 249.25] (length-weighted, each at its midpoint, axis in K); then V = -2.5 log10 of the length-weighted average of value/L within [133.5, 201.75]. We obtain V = 0.11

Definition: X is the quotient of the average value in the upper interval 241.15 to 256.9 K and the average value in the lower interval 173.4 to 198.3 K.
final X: 1.2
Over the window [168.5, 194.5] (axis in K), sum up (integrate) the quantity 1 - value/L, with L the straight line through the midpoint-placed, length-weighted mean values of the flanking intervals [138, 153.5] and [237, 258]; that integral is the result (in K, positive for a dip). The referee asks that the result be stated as 4.9 K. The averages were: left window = 6.57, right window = 6.37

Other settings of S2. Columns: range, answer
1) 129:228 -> 5.89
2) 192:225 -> 5.89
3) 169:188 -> 5.32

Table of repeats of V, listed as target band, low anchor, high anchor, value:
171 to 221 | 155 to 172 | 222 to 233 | 0.097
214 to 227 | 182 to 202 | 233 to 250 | -0.093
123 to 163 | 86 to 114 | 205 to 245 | 0.025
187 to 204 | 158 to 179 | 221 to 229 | 0.141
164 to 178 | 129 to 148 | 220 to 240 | 0.093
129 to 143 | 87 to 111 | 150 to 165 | 0.016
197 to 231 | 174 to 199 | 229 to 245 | -0.061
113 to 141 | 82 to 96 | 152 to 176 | -0.027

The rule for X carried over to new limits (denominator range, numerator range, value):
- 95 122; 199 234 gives 0.94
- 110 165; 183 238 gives 0.91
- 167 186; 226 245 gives 1.14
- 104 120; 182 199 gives 0.76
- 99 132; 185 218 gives 0.87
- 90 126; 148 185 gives 0.89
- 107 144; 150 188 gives 0.89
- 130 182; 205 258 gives 1.03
